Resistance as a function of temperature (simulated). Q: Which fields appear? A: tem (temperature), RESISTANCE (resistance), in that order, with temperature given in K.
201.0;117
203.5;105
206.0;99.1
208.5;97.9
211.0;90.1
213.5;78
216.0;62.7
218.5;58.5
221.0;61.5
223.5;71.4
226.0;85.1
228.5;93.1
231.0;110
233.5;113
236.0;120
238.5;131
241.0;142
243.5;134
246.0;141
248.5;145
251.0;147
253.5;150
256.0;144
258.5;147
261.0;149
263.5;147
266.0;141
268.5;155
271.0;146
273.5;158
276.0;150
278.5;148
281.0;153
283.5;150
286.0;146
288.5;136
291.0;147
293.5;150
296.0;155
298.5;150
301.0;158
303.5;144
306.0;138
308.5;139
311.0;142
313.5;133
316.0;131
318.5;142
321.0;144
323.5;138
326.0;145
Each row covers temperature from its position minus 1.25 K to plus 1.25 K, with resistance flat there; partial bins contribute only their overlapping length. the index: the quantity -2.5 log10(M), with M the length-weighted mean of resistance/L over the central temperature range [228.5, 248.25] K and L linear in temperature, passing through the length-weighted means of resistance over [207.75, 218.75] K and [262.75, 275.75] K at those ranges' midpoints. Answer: -0.14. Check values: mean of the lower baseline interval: 78.2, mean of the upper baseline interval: 150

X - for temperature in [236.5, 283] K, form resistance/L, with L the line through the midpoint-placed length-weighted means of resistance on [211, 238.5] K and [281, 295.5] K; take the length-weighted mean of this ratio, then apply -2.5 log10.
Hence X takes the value -0.215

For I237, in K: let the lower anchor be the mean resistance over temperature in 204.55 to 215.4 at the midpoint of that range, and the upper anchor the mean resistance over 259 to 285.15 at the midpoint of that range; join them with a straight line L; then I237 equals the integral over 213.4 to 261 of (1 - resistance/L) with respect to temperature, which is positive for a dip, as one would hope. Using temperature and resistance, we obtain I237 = 1.7 K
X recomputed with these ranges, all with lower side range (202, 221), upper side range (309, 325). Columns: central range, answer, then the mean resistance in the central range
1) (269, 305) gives -0.22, 149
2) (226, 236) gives -0.12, 105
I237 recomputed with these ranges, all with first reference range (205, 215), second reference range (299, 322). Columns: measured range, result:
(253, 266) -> -3.50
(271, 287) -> -3.21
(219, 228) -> 2.24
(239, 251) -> -3.59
